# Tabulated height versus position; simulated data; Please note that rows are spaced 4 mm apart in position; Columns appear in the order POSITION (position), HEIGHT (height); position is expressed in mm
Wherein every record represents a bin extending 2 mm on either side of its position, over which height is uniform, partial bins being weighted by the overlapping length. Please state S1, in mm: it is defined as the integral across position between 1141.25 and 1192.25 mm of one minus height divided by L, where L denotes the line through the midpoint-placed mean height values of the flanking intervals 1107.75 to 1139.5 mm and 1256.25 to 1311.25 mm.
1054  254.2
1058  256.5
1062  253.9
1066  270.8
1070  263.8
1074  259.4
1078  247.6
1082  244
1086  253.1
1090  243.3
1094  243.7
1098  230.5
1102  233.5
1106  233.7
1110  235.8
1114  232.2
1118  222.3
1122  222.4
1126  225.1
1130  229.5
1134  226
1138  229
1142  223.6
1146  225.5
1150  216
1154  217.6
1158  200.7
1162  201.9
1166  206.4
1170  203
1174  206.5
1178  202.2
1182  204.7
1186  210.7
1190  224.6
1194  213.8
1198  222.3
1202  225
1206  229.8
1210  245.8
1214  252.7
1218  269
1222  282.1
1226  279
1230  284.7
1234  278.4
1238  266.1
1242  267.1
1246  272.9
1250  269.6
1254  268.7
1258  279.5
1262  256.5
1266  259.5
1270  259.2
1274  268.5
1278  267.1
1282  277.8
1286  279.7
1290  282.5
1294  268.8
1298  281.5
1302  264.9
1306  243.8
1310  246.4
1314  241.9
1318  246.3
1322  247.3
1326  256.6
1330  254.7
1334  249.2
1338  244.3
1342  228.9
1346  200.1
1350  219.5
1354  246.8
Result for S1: 5.9 mm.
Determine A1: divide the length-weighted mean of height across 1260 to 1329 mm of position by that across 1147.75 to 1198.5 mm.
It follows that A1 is 1.2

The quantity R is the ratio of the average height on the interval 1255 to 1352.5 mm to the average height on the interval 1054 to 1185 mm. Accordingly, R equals 1.11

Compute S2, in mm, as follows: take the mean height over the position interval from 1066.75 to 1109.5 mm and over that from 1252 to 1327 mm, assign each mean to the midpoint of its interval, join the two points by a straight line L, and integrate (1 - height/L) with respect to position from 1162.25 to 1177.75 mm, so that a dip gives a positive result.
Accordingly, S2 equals 2.95 mm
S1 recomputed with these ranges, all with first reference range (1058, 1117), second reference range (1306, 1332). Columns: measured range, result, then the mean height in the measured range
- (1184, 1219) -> 2.2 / 232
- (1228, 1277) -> -4.2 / 269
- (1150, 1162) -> 1.8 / 209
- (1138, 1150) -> 1.1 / 224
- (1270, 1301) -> -3.2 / 274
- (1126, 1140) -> 1.1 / 228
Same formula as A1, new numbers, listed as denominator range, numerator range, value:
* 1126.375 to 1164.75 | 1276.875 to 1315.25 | 1.21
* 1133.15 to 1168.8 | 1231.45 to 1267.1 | 1.25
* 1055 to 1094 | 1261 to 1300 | 1.06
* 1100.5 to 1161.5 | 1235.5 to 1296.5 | 1.20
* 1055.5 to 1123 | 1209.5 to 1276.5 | 1.10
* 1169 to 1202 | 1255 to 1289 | 1.27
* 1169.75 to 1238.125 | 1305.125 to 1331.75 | 1.04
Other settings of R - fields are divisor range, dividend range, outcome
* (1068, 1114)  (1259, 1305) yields 1.10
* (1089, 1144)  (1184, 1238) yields 1.08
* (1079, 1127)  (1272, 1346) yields 1.09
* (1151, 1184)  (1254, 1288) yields 1.31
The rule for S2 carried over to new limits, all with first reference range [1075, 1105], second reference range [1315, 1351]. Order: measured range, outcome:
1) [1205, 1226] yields -1.6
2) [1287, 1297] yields -1.5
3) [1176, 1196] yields 2.5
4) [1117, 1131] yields 1.0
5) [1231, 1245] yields -1.8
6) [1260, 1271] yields -0.8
